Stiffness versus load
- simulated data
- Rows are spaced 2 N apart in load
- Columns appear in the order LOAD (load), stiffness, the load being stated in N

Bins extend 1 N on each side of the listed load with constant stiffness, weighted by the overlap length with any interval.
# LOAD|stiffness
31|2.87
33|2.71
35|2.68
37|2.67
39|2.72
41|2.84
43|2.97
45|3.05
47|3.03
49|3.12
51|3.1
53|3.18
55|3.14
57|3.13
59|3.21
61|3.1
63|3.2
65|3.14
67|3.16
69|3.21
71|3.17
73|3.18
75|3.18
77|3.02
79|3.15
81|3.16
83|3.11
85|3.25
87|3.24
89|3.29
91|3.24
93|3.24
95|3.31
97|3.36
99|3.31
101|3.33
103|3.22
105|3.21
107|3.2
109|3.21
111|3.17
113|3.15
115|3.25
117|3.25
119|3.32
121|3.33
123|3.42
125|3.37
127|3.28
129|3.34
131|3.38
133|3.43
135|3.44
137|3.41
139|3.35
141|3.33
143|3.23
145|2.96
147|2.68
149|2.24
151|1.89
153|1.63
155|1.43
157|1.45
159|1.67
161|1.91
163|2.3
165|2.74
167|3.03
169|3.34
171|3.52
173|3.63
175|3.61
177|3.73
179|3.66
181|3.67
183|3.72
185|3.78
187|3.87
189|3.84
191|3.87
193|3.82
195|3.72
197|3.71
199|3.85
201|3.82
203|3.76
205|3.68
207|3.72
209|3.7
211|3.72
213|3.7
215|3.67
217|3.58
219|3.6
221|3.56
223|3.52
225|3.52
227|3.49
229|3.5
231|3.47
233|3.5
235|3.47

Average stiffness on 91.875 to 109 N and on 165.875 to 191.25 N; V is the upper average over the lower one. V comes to 1.1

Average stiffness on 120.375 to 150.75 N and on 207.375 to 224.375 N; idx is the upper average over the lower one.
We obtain 1.1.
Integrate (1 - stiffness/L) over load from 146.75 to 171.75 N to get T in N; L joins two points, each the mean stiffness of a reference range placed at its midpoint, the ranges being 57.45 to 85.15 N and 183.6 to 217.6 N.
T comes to 9.1 N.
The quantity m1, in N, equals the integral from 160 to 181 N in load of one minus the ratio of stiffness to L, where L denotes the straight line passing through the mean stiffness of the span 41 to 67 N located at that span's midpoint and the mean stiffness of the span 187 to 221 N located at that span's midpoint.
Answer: 2.5 N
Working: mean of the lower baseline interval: 3.11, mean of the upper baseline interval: 3.73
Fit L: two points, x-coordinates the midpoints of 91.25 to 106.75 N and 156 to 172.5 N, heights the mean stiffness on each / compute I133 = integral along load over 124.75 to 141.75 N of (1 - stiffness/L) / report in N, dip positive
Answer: -2.9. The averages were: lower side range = 3.28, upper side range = 2.53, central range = 3.37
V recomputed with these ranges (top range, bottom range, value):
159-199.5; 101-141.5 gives 1.03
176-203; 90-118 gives 1.16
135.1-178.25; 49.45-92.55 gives 0.86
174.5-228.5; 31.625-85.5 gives 1.21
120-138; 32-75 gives 1.11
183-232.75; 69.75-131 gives 1.14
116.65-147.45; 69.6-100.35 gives 1.02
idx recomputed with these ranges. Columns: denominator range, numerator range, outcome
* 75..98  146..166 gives 0.62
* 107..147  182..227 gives 1.13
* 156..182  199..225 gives 1.25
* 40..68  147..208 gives 1.02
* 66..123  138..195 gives 0.93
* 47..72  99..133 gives 1.04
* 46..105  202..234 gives 1.13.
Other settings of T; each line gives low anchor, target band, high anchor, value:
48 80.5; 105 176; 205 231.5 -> 8.94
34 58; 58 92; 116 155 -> -2.16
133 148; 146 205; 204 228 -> 5.40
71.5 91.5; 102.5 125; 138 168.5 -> -3.39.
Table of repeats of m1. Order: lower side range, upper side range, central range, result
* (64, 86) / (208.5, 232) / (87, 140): -0.5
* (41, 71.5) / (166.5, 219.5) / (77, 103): 0.1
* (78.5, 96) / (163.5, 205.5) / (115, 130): 0.2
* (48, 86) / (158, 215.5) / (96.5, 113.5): 0.1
